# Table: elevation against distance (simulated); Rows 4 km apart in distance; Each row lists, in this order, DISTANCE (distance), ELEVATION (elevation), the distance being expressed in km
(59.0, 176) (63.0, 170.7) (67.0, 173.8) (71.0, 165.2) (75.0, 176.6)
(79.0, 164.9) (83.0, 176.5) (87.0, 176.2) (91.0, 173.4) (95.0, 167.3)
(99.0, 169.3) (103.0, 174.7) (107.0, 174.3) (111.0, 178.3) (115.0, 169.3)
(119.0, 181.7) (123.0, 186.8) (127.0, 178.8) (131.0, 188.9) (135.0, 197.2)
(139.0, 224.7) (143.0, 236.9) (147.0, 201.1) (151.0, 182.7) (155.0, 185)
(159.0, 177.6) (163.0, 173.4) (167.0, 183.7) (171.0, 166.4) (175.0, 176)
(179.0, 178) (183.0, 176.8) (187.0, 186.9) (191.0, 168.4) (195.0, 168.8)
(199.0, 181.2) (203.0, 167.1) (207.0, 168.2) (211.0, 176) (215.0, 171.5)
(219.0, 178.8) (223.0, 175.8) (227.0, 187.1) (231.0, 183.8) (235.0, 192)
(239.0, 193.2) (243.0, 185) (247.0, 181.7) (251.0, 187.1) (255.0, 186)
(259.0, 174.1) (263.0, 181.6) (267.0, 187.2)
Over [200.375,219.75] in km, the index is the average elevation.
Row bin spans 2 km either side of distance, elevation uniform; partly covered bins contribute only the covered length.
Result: 172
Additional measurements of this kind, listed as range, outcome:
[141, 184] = 185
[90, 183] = 184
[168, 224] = 174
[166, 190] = 177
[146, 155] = 189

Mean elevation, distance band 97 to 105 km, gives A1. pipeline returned 172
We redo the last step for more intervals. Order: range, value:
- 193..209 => 171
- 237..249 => 187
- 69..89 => 172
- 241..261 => 183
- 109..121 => 176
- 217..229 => 181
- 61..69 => 172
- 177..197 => 176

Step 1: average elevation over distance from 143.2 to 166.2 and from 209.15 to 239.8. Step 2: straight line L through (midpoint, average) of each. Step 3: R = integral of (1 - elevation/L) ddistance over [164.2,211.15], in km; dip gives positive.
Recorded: 2.6 km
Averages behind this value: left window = 188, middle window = 175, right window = 182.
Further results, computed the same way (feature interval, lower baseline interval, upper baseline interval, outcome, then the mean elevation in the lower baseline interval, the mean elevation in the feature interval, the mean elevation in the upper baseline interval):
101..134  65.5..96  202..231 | -1.28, 172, 180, 176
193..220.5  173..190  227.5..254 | 1.41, 179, 173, 187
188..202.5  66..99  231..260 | 0.66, 172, 173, 186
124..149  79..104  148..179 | -3.92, 172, 204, 179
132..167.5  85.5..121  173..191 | -3.98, 174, 196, 178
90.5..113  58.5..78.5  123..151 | 1.62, 172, 173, 202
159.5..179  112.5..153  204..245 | 1.41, 195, 175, 181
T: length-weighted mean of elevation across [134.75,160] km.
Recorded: 202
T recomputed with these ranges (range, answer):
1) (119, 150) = 200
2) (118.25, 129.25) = 183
